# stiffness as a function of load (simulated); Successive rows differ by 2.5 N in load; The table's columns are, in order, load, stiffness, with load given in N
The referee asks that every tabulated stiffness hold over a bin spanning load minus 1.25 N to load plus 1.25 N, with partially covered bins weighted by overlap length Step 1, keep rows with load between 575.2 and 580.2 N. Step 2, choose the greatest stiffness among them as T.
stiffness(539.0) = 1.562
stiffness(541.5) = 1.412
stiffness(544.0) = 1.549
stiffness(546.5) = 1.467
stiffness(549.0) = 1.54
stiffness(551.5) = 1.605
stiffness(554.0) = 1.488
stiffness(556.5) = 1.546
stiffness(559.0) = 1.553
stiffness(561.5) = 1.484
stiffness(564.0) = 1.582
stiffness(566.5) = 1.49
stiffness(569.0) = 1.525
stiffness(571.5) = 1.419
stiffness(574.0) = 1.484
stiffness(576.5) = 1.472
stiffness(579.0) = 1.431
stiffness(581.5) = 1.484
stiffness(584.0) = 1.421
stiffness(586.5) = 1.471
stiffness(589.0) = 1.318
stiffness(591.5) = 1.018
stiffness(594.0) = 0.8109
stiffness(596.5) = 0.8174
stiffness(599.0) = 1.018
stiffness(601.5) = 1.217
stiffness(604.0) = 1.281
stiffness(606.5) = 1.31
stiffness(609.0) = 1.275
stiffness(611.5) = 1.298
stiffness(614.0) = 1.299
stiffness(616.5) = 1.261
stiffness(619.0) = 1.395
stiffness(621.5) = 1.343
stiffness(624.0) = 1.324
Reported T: 1.472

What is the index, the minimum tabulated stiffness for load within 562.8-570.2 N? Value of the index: 1.49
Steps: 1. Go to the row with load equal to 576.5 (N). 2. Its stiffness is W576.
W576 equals 1.472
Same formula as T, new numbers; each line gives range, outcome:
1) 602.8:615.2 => 1.31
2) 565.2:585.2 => 1.525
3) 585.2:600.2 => 1.471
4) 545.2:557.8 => 1.605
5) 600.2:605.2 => 1.281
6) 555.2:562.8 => 1.553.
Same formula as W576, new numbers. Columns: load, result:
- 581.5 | 1.484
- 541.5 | 1.412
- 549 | 1.54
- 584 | 1.421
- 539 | 1.562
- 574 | 1.484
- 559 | 1.553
